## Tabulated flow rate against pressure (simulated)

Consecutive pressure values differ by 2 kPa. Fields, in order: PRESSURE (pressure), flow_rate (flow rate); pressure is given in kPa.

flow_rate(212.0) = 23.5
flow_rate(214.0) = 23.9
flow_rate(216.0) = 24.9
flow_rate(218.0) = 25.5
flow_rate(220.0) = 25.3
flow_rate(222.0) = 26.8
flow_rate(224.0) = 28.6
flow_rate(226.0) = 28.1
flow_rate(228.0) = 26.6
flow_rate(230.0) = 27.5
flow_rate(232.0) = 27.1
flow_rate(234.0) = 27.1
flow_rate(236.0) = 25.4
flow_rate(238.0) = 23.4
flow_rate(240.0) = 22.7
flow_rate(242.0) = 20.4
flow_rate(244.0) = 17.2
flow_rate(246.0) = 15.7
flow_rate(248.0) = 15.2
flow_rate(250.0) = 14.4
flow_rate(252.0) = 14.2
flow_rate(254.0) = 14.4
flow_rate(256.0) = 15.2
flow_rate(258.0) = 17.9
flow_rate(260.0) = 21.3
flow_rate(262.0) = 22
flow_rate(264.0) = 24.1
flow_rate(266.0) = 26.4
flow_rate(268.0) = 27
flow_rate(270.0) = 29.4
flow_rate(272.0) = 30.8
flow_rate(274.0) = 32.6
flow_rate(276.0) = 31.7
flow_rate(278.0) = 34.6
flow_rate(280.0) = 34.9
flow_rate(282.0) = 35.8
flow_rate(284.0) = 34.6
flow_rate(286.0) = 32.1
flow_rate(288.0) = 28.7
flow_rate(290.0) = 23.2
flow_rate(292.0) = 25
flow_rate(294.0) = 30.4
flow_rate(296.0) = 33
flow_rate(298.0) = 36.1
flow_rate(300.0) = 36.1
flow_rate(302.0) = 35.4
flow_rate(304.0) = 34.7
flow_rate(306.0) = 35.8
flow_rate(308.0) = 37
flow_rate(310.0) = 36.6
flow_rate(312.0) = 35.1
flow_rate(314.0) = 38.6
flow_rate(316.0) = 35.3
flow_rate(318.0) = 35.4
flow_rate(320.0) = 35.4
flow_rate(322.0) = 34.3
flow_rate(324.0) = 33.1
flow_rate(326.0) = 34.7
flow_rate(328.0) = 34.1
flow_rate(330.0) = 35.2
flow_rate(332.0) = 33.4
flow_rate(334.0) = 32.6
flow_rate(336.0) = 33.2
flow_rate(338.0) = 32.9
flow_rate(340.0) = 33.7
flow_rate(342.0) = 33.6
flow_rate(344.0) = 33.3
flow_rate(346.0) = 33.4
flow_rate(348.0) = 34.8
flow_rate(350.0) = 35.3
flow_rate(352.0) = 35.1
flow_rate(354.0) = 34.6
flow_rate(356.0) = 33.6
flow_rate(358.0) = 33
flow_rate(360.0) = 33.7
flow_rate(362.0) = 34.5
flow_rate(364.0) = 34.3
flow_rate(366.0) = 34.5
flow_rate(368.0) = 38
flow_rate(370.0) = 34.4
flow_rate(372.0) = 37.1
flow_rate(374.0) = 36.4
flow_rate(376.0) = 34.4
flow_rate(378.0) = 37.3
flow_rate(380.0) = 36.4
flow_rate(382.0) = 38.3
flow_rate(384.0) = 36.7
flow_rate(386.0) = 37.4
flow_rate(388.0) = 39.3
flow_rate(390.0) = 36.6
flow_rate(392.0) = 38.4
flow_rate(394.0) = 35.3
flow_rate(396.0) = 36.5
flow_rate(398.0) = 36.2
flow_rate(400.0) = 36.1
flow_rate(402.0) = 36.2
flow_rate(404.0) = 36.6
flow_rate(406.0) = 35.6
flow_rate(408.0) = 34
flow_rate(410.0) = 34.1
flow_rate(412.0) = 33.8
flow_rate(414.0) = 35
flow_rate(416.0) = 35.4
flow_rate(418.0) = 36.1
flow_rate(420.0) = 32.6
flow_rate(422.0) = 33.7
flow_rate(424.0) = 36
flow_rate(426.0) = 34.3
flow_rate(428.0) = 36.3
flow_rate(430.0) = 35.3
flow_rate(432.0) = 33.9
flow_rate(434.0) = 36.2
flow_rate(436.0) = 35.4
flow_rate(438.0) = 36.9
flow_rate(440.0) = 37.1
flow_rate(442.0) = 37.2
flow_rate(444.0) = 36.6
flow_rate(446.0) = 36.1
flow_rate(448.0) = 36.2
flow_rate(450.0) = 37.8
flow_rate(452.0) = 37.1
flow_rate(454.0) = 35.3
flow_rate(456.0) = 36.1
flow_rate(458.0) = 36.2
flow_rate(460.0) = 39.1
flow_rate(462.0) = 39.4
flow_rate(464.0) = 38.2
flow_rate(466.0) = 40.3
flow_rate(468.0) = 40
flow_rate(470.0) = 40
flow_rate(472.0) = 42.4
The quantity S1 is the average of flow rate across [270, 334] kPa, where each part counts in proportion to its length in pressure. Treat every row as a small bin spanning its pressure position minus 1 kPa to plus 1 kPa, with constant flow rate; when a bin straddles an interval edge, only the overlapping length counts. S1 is 33.6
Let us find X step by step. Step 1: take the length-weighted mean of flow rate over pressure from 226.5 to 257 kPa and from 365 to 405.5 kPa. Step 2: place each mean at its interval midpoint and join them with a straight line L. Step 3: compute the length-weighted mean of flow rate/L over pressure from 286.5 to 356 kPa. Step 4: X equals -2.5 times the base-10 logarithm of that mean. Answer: -0.15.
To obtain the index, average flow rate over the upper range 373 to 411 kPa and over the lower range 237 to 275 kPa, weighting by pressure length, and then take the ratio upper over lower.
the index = 1.71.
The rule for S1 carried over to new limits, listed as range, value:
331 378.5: 34.4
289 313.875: 33.4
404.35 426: 34.7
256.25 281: 27.3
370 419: 36.2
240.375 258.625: 16.3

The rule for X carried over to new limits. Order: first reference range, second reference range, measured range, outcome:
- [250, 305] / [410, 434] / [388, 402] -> -0.098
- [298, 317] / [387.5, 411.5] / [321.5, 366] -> 0.067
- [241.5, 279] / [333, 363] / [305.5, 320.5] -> -0.232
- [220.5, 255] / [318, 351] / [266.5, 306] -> -0.141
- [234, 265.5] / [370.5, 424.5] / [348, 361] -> -0.105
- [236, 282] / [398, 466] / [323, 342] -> -0.173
